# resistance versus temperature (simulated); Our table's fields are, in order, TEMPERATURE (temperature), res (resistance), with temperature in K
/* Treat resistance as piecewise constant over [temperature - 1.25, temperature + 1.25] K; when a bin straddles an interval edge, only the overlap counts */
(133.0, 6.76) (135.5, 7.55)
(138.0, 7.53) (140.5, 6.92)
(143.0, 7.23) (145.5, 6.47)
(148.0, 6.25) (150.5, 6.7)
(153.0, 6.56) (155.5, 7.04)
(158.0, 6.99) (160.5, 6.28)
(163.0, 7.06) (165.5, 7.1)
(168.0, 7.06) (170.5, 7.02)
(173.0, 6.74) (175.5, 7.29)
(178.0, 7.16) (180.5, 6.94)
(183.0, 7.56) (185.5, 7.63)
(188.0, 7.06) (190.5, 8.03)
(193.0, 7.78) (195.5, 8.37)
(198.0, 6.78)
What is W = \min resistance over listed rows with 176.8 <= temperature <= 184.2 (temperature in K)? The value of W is 6.94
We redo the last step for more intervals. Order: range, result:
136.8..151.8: 6.25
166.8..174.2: 6.74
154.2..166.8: 6.28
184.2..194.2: 7.06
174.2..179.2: 7.16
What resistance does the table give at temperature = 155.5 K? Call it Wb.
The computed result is 7.04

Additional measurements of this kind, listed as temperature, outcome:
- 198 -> 6.78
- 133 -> 6.76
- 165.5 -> 7.1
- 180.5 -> 6.94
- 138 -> 7.53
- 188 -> 7.06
